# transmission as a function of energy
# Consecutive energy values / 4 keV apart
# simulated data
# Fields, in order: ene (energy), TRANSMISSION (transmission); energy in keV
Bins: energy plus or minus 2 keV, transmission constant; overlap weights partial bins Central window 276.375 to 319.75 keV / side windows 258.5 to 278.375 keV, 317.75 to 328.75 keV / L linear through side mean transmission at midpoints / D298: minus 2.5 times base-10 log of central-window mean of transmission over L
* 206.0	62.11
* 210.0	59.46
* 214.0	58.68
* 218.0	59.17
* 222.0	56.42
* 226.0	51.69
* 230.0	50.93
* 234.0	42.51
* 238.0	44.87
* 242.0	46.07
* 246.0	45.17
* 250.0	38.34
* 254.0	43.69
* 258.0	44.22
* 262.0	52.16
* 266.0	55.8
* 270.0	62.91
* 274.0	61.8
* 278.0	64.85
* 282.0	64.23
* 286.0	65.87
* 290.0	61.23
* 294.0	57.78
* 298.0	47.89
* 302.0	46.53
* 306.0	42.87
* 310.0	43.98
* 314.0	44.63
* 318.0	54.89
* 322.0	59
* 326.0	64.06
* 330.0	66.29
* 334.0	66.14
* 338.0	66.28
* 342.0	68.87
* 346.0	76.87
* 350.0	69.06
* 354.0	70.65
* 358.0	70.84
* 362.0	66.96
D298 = 0.10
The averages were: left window 57.9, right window 60.5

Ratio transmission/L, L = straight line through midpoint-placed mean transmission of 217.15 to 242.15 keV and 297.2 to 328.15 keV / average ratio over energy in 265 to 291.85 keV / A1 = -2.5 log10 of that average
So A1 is -0.24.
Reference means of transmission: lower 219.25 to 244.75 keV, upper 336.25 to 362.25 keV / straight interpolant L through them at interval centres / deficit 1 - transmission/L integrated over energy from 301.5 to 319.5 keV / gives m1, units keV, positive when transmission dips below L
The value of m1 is 4.8 keV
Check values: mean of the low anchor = 48.9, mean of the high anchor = 70.2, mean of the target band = 46.4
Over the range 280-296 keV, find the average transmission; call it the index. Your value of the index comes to 62.3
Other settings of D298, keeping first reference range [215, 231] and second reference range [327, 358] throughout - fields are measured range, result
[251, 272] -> 0.17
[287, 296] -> 0.05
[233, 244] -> 0.26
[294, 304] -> 0.28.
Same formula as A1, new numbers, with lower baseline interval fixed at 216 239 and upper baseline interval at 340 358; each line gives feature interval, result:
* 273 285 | -0.075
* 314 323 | 0.223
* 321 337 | 0.060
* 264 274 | -0.032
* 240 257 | 0.251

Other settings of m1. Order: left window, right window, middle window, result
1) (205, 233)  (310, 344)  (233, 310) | 8.3 keV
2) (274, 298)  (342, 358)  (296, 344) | 8.0 keV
